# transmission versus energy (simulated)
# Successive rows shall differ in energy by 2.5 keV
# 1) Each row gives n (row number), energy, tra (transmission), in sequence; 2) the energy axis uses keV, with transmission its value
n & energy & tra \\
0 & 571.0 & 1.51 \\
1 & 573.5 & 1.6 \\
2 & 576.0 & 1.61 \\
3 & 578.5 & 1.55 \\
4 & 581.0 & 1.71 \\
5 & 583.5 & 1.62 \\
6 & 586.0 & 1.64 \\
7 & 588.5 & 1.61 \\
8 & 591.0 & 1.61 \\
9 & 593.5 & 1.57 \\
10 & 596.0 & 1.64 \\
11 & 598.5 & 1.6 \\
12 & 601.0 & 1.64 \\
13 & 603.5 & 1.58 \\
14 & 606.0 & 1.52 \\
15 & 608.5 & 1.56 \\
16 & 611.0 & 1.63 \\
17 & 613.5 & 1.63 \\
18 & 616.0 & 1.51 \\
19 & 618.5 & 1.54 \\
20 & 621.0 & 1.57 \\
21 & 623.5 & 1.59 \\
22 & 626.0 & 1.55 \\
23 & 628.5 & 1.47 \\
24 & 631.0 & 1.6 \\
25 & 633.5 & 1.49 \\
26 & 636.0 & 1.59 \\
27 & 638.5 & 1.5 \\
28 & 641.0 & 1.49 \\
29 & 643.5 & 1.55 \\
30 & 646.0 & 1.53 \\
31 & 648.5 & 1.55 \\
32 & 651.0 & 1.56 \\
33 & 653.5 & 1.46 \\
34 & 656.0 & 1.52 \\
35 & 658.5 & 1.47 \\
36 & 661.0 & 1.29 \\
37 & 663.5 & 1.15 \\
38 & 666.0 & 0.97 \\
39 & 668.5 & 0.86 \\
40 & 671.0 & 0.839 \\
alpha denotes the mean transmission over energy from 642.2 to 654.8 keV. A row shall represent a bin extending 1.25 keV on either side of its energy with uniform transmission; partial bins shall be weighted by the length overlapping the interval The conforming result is 1.53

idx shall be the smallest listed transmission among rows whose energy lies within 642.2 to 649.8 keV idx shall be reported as 1.53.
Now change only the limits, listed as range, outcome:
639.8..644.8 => 1.49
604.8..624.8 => 1.51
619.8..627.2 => 1.55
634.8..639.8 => 1.5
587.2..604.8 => 1.57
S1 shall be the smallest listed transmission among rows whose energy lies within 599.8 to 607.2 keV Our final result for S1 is 1.52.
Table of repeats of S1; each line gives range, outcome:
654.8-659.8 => 1.47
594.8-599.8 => 1.6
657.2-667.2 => 0.97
